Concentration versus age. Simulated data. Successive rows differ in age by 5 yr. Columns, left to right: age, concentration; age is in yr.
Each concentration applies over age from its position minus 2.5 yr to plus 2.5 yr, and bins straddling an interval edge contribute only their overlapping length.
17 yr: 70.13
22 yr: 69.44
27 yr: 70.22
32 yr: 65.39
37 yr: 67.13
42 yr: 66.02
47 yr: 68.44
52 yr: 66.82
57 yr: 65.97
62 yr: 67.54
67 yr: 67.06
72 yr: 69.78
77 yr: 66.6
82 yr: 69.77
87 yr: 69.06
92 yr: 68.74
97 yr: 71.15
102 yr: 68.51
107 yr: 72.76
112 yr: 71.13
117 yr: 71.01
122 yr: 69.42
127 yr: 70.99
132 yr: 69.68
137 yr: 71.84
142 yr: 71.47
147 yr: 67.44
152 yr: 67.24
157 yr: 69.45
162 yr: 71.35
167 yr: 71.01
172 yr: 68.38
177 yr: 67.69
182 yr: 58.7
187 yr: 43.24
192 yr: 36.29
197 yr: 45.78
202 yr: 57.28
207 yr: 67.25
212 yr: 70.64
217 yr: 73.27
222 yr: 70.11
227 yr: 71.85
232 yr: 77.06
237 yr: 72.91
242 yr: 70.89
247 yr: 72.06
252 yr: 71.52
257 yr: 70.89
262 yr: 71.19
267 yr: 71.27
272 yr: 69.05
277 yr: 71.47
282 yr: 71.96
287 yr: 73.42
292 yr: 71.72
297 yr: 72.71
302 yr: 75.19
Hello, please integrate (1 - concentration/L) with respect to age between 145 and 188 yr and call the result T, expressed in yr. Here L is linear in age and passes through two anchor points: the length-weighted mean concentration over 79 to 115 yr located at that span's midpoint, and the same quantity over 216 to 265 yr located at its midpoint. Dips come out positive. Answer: 3.27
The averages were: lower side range 70.1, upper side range 72.1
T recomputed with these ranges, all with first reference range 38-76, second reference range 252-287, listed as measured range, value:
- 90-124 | -1.09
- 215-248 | -0.99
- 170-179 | 0.19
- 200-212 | 1.00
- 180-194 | 4.76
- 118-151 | -0.63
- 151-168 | -0.17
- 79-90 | -0.23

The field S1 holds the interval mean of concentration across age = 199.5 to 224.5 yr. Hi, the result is 67.7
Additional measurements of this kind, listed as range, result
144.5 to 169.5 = 69.3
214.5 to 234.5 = 73.1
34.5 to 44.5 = 66.6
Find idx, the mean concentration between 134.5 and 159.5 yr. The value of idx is 69.5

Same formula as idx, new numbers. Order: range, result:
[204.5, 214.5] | 68.9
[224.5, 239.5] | 73.9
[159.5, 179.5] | 69.6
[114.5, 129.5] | 70.5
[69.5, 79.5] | 68.2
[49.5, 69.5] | 66.8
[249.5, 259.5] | 71.2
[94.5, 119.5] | 70.9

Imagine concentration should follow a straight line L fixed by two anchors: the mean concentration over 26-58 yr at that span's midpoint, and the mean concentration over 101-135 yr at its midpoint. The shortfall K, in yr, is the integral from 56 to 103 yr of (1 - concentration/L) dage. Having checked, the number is 0.2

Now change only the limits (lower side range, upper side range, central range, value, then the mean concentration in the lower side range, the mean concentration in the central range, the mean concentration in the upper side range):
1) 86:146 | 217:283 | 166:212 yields 8.8 yr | 70.4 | 57.6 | 71.8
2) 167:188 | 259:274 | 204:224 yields -1.4 yr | 62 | 70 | 70.6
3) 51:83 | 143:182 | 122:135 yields -0.4 yr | 67.6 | 70.2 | 68.4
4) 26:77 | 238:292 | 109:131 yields -0.6 yr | 67.3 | 70.6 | 71.4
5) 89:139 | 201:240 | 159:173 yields 0.0 yr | 70.5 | 70.4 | 70.5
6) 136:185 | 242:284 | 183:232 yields 6.5 yr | 68.1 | 60.4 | 71.1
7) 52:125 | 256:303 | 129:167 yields 0.0 yr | 69.1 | 69.9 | 71.8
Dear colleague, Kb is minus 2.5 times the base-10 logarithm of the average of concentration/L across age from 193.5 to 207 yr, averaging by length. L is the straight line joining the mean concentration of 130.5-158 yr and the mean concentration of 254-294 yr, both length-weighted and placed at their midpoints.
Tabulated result 0.301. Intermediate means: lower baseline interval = 69.5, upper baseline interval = 71.4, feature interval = 53.3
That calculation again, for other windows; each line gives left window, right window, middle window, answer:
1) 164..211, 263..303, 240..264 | -0.06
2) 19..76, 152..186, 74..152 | -0.04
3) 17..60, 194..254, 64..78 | 0.00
